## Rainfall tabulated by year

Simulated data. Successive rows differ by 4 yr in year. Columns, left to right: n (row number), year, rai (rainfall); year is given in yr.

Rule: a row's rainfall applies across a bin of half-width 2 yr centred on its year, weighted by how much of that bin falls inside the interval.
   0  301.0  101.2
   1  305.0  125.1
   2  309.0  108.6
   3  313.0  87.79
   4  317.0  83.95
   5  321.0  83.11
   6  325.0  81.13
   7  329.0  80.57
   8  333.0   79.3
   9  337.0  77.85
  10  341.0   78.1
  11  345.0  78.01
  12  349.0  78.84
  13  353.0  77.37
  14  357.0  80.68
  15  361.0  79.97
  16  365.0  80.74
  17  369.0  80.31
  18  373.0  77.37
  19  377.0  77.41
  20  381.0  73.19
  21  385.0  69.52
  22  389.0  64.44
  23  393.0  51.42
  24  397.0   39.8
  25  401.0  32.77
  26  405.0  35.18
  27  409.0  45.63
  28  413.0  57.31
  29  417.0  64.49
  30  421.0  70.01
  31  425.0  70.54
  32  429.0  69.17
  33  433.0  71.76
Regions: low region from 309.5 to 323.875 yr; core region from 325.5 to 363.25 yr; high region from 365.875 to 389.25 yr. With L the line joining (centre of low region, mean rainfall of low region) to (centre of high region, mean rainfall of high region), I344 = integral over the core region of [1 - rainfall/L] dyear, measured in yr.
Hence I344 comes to 1.1 yr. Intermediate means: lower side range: 87.2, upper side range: 74.7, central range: 79.1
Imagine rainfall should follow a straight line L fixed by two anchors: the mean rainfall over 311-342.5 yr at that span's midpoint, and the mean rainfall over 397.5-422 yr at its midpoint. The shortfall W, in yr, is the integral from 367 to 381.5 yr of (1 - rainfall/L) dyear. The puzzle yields -3.3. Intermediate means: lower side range 81.5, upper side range 49.4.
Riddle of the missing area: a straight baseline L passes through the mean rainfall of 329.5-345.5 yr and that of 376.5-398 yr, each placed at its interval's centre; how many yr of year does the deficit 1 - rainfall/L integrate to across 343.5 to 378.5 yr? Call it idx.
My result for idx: -4.0 yr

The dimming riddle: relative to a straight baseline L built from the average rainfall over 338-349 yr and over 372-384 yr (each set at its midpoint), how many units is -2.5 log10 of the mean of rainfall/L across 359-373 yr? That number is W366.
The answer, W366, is -0.05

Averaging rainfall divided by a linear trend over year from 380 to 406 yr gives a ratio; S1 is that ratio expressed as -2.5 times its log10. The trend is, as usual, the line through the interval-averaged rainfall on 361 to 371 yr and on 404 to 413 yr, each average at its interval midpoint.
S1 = 0.131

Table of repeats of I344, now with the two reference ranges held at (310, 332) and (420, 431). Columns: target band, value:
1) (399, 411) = 5.7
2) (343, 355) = 0.4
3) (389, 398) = 2.9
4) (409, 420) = 1.9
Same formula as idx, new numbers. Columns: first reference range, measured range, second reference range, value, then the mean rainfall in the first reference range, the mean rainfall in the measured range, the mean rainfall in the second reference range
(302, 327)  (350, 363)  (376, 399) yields -0.55 yr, 95.2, 79.3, 62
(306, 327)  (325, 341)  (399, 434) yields 1.08 yr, 90.6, 79.3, 57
